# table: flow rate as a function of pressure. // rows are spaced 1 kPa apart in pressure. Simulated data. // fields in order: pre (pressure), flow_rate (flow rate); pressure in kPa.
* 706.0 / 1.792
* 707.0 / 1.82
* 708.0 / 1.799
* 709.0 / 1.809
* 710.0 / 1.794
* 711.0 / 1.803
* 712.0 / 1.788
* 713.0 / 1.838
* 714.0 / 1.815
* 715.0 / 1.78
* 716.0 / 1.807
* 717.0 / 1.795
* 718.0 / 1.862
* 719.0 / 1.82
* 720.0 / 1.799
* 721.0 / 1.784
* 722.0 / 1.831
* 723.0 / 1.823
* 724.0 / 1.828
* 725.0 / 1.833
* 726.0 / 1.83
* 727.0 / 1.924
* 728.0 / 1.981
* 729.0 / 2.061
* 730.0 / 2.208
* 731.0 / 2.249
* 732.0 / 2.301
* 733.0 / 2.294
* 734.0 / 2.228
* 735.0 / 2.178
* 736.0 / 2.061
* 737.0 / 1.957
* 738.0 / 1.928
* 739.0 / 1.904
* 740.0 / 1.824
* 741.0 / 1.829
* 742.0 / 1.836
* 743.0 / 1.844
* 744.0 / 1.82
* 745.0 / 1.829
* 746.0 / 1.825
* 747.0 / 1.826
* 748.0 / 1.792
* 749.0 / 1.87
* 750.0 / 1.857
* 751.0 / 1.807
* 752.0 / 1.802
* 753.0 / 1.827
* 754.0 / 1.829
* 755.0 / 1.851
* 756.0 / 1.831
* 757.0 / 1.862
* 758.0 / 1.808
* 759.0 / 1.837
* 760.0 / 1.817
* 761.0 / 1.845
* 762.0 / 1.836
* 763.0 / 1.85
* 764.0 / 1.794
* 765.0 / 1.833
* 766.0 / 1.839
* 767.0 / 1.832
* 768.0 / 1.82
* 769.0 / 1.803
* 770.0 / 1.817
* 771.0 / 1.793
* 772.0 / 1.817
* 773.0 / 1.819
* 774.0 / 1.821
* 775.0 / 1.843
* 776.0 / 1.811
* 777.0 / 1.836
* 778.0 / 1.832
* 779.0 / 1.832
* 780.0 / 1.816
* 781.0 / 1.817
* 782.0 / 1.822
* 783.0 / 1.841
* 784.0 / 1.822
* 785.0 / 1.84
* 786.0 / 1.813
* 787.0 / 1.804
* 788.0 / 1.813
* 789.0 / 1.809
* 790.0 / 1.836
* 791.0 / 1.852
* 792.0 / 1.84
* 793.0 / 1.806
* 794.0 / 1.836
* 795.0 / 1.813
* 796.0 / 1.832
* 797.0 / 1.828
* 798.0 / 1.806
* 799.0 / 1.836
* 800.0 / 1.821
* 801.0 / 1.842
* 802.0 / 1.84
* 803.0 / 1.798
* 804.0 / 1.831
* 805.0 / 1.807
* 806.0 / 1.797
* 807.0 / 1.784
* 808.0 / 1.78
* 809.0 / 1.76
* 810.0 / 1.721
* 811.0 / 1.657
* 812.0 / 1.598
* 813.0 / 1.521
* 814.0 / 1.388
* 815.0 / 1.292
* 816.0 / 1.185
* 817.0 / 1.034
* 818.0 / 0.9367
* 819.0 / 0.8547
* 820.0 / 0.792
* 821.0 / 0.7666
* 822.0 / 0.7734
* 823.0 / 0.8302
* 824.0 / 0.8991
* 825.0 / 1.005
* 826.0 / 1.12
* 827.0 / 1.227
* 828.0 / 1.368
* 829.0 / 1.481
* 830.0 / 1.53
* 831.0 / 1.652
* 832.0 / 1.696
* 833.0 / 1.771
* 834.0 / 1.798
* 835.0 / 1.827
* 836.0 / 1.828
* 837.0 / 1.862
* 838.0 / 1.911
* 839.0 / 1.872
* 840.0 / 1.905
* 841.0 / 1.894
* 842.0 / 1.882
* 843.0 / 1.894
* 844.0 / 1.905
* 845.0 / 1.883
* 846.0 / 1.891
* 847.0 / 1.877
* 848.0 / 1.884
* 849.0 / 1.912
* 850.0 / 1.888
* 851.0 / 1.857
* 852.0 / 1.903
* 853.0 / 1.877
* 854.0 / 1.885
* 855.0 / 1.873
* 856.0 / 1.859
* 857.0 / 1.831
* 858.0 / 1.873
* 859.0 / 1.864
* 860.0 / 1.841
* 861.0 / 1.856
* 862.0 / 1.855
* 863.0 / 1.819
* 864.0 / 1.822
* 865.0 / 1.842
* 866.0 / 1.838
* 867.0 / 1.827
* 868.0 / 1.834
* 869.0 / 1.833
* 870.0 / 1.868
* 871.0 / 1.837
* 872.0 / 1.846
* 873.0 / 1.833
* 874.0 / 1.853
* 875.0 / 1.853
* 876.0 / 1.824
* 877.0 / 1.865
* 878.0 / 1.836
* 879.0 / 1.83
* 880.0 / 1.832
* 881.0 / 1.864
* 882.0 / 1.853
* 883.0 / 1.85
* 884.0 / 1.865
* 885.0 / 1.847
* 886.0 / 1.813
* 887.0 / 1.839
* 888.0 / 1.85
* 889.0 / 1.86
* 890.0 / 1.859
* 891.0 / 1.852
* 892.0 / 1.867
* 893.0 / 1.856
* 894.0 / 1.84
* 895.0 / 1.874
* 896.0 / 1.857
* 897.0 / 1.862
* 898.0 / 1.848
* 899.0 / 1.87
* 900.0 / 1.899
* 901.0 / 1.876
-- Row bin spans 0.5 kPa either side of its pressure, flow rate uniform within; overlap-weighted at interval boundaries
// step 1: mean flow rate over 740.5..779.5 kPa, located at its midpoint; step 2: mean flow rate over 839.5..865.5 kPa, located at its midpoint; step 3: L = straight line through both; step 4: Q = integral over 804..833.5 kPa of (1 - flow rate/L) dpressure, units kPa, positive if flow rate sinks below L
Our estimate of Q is 8.0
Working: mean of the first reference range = 1.83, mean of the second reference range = 1.87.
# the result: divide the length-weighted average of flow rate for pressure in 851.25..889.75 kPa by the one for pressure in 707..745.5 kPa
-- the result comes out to 0.97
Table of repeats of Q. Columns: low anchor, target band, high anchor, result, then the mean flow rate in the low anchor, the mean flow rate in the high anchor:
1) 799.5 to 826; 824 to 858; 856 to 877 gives -2.2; 1.39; 1.84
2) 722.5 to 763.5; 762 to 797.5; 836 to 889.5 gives 1.4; 1.92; 1.86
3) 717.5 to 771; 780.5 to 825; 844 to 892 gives 6.9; 1.89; 1.85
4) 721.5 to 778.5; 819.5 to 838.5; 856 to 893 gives 5.0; 1.89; 1.85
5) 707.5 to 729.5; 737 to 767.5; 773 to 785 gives -0.1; 1.84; 1.83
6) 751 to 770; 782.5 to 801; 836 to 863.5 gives 0.2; 1.83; 1.88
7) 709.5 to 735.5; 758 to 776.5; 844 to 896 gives 0.8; 1.93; 1.86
